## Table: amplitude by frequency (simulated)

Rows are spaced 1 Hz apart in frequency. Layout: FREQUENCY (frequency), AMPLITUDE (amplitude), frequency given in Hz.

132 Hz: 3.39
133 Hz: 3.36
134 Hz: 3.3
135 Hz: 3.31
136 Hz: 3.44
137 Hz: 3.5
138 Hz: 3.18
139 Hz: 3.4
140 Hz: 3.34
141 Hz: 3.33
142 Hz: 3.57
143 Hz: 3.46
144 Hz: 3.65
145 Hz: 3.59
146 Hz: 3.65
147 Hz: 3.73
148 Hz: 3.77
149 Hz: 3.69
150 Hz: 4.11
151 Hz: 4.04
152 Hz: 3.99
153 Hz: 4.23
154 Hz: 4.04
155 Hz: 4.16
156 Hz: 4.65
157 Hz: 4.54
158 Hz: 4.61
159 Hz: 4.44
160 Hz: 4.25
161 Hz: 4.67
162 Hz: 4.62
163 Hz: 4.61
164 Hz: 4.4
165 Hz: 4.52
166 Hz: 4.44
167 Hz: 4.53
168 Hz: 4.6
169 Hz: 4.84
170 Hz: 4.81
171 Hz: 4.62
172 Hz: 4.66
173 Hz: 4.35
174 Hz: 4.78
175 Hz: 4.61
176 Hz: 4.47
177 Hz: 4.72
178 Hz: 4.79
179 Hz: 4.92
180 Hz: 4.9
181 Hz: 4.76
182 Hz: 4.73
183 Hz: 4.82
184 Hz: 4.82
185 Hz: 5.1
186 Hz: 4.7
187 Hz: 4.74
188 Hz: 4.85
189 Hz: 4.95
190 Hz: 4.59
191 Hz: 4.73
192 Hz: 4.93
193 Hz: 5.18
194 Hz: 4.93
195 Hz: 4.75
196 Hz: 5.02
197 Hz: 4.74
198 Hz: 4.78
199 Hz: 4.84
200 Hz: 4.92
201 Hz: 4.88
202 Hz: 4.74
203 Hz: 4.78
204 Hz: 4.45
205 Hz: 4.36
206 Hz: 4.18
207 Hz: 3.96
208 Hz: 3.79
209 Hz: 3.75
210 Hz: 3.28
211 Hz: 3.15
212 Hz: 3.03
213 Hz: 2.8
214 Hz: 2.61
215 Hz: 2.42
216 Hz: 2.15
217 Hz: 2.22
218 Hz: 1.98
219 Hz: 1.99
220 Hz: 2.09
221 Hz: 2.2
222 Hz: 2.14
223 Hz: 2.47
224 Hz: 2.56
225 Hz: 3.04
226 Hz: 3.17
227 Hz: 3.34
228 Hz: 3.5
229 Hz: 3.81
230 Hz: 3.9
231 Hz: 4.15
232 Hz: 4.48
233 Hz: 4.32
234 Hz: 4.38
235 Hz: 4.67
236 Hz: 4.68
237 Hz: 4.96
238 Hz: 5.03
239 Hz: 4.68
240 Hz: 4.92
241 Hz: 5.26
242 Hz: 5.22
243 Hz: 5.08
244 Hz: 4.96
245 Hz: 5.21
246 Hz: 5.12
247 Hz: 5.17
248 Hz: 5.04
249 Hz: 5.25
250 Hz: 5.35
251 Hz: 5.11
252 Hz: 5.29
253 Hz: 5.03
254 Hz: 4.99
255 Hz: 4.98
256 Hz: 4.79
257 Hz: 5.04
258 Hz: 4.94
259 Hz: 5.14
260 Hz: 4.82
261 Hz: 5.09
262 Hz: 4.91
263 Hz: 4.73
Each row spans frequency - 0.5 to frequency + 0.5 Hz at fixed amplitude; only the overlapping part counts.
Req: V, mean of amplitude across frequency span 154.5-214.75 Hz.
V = 4.49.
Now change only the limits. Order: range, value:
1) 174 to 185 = 4.77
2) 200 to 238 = 3.51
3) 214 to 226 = 2.35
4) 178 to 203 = 4.84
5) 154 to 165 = 4.48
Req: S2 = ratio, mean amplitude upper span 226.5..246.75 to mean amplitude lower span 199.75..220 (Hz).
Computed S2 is 1.34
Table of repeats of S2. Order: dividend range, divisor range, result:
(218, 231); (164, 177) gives 0.62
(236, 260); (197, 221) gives 1.43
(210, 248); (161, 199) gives 0.78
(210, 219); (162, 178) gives 0.55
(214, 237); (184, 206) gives 0.67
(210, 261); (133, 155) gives 1.11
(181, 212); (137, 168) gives 1.13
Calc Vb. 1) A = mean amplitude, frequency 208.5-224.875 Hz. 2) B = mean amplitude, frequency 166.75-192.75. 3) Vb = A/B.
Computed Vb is 0.54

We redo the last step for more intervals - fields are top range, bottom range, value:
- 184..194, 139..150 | 1.35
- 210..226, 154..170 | 0.55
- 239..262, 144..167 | 1.20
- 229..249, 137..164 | 1.21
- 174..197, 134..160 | 1.26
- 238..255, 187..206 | 1.07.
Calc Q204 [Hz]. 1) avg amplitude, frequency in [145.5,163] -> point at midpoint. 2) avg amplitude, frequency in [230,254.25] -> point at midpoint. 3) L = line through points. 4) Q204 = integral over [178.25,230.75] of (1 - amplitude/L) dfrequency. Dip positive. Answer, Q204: 7.6 Hz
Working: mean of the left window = 4.2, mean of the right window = 4.91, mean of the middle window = 3.92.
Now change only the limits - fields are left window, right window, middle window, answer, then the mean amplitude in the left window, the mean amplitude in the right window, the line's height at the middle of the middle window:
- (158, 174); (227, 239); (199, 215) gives 1.91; 4.57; 4.32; 4.42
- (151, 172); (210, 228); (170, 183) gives -2.37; 4.47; 2.6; 3.98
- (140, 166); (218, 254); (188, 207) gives -2.75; 4.08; 4.2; 4.14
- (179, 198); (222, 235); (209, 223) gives 5.19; 4.85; 3.58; 3.98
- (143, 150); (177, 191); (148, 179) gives -1.90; 3.7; 4.81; 4.2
